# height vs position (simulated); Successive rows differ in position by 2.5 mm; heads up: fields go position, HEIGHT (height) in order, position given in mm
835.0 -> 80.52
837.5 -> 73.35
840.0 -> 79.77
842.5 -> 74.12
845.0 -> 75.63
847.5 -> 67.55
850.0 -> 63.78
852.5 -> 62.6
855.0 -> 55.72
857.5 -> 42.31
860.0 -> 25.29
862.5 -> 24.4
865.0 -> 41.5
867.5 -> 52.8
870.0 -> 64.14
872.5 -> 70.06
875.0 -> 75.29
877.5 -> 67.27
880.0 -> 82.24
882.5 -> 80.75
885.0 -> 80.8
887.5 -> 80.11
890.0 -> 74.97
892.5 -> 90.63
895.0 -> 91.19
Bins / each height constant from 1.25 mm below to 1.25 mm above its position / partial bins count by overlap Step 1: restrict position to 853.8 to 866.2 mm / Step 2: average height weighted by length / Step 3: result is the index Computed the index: 37.8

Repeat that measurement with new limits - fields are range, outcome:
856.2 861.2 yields 34.1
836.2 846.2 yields 75.7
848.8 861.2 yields 50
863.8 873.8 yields 57.3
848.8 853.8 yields 63.1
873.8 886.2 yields 77.3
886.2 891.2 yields 77.6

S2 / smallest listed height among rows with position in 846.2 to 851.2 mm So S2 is 63.78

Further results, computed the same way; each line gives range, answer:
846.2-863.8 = 24.4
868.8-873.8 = 64.14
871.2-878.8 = 67.27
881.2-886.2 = 80.75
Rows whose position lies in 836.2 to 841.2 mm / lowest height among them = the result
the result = 73.35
